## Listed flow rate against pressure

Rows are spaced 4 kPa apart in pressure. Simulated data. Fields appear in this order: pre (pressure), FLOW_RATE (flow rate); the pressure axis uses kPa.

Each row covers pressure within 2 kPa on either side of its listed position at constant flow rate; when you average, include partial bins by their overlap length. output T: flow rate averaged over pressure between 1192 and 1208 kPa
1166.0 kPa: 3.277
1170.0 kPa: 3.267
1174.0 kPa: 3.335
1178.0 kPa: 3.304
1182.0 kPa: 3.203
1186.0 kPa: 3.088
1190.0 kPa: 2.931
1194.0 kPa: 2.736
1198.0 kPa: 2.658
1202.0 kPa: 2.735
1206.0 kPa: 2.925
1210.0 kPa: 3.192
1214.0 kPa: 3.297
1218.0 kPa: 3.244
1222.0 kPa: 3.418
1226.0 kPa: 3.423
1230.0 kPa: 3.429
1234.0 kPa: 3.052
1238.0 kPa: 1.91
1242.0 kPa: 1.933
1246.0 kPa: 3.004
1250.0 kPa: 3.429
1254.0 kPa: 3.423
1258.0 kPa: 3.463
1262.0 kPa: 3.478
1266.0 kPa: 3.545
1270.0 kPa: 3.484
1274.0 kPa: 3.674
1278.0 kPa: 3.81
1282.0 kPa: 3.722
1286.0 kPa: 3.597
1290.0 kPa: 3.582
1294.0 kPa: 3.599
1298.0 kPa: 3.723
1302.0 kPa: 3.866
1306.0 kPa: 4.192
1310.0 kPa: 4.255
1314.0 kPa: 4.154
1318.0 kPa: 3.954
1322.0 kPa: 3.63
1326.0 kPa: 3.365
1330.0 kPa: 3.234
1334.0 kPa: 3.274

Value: 2.76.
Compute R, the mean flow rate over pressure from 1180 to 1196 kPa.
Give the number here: 2.99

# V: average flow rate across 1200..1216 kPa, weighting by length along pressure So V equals 3.04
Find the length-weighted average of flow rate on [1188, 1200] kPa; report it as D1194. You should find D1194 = 2.77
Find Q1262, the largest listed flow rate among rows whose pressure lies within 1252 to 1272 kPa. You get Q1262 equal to 3.545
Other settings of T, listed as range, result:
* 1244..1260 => 3.33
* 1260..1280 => 3.6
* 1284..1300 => 3.63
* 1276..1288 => 3.71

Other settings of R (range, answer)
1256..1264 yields 3.47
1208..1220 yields 3.24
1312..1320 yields 4.05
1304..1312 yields 4.22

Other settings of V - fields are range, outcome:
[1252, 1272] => 3.48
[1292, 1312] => 3.93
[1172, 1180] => 3.32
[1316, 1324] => 3.79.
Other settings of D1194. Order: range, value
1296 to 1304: 3.79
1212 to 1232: 3.36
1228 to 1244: 2.58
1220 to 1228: 3.42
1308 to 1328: 3.87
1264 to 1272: 3.51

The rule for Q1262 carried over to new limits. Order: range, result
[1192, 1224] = 3.418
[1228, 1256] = 3.429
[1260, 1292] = 3.81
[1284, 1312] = 4.255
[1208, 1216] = 3.297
